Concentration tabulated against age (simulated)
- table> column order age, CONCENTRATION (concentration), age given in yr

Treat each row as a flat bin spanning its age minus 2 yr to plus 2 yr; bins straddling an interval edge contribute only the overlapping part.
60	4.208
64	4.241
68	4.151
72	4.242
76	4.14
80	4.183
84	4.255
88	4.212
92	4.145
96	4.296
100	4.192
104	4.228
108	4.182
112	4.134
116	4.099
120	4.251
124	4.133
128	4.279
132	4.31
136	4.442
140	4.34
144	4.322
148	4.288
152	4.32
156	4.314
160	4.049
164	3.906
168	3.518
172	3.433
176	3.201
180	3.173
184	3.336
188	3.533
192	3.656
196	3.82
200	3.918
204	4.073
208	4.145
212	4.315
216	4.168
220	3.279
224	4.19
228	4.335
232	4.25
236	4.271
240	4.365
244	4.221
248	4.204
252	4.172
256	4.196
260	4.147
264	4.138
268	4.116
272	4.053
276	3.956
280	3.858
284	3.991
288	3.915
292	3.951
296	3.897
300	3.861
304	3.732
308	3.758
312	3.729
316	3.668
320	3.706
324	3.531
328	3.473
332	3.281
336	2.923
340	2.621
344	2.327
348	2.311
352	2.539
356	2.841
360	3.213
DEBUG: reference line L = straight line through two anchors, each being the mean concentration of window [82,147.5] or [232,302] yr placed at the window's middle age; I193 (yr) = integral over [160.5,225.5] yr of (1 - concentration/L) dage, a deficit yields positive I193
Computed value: 6.6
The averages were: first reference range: 4.24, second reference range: 4.08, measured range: 3.73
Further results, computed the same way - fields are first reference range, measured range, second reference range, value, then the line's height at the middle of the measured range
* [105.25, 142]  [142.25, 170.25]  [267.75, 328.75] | 0.5 yr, 4.16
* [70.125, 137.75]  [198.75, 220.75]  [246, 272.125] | 0.8 yr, 4.17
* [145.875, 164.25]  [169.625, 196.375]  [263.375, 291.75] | 4.7 yr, 4.15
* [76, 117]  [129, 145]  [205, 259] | -0.6 yr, 4.18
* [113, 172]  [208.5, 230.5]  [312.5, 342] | -1.5 yr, 3.81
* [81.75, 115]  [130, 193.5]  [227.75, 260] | 5.0 yr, 4.22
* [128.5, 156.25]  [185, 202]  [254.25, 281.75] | 2.1 yr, 4.22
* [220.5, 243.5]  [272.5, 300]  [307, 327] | -0.5 yr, 3.86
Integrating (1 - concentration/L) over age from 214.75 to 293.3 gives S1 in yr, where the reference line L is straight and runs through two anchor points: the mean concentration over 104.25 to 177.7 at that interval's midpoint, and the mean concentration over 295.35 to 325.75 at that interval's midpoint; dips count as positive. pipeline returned -4.9 yr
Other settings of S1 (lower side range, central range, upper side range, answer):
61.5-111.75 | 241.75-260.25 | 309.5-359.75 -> -3.9 yr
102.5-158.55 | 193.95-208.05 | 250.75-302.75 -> 0.6 yr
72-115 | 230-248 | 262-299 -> -1.1 yr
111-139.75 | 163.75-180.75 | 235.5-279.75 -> 3.2 yr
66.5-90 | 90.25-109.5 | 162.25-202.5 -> -0.7 yr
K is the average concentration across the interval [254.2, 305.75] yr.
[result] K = 3.99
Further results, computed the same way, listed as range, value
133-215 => 3.91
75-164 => 4.23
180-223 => 3.8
